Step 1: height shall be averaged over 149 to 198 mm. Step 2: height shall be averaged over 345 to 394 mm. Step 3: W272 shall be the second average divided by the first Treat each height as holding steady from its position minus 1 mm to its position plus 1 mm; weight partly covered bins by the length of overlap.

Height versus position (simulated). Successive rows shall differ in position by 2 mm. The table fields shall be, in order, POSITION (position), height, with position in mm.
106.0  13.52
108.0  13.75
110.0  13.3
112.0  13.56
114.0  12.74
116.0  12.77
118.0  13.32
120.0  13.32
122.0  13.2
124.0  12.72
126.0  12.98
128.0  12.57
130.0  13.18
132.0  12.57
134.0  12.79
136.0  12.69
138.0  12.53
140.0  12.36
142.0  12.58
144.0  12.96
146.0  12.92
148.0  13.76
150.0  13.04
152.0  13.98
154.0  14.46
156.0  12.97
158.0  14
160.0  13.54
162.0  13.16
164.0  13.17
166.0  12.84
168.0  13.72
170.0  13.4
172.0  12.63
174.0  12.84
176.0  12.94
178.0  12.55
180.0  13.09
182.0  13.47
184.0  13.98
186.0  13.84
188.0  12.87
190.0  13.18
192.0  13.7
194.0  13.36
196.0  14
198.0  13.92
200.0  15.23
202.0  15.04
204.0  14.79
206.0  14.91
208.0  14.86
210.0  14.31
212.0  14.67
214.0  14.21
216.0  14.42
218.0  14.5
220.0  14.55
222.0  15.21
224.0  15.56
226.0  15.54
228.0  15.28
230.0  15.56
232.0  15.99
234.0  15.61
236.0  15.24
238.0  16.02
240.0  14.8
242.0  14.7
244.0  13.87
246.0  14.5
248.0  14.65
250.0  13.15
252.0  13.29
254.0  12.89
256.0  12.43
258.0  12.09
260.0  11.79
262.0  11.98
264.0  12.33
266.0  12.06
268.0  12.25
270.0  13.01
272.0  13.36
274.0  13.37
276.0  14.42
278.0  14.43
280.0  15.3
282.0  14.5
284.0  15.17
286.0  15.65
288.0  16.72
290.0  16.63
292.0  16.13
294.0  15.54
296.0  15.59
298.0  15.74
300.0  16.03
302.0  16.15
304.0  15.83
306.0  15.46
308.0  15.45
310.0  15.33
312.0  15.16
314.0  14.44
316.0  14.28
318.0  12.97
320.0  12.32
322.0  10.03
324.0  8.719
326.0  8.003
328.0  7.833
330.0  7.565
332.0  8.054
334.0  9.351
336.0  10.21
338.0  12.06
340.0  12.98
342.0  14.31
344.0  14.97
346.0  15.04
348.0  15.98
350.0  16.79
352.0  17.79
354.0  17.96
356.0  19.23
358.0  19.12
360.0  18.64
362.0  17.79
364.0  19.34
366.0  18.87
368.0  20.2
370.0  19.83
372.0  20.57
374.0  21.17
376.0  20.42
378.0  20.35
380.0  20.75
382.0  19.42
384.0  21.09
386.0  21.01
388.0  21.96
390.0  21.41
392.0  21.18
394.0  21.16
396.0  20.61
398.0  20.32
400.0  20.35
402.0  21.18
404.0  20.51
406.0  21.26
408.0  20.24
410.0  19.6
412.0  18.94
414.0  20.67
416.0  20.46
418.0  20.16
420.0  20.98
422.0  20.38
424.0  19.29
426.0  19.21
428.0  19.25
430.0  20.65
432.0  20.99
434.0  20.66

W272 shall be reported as 1.45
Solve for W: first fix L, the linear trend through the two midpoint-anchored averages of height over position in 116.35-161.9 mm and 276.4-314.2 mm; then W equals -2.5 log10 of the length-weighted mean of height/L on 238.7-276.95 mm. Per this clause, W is 0.13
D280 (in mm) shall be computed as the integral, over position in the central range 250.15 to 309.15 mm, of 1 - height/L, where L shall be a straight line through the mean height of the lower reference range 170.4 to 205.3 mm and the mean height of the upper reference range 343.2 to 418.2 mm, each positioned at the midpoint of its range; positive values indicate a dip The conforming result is 7.9 mm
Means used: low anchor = 13.6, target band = 14.3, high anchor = 19.6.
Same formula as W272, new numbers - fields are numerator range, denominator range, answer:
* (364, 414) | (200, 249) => 1.37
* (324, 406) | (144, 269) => 1.25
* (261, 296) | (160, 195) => 1.08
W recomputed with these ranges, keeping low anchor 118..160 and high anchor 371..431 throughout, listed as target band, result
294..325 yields 0.24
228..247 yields 0.05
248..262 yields 0.27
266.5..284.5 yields 0.22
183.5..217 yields 0.05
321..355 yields 0.47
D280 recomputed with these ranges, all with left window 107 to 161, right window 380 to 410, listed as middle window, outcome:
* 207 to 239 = 1.3 mm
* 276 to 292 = 1.9 mm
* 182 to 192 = 0.8 mm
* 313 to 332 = 8.2 mm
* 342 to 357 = 2.2 mm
